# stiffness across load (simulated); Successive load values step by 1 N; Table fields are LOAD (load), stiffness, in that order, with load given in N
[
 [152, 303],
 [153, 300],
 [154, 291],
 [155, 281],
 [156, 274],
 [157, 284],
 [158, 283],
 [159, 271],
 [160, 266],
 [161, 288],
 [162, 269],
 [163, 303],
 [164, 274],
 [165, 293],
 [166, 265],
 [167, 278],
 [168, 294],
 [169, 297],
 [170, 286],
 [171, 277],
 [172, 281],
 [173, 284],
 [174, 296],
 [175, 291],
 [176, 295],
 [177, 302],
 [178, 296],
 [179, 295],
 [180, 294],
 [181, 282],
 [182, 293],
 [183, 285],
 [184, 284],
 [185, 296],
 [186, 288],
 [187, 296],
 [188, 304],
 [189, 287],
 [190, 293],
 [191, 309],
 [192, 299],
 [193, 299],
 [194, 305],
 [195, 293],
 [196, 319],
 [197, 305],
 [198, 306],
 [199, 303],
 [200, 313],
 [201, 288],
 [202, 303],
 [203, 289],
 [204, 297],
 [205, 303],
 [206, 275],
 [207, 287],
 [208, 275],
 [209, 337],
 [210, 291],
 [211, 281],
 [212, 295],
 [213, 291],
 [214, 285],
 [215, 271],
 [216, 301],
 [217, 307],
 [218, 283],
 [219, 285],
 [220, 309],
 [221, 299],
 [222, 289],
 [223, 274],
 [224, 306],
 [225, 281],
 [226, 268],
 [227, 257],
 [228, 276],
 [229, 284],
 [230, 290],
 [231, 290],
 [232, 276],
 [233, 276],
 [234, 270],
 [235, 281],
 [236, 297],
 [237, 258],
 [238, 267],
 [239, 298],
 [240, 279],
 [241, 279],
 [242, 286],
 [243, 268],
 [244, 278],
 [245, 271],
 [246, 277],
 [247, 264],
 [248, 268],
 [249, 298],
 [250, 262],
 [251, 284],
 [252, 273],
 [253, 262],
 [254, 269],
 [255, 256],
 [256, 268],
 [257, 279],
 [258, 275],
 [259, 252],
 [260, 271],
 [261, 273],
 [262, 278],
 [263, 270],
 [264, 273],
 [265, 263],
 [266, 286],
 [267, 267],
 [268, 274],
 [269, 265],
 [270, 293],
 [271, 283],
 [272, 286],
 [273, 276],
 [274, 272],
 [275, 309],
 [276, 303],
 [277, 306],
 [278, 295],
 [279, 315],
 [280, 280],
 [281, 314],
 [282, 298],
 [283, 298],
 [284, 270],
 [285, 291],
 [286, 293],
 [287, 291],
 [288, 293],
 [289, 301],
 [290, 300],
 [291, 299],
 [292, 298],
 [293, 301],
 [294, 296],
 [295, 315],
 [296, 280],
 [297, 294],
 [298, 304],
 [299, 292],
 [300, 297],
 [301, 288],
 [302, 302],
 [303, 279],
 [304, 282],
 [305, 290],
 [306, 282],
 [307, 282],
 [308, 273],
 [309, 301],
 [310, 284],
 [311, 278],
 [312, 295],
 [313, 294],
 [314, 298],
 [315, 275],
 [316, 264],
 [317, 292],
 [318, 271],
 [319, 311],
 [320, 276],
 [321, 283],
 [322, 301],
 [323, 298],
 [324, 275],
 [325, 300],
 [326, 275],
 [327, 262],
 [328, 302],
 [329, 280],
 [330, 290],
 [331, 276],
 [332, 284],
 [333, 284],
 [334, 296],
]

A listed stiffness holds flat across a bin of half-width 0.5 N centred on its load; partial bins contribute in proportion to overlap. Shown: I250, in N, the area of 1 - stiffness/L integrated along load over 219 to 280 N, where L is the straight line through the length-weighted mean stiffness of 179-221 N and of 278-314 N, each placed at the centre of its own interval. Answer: 3.1 N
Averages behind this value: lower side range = 295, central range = 279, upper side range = 293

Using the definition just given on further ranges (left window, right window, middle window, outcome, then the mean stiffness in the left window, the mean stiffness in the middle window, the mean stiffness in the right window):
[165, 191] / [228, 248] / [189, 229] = -1.33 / 290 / 293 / 278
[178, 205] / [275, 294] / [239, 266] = 2.21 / 297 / 273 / 297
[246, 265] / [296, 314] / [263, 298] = -1.28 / 271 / 290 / 289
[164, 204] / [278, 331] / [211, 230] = 0.39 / 294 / 287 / 290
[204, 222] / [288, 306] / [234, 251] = 0.95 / 293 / 277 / 295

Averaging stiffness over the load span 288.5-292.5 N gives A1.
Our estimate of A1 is 300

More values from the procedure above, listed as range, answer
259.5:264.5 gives 273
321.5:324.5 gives 291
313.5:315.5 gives 286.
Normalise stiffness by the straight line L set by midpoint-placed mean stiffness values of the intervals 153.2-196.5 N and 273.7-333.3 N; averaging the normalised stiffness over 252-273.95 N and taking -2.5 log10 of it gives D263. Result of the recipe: 0.07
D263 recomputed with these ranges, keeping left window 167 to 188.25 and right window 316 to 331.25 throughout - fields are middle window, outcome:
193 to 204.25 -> -0.04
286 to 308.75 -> -0.02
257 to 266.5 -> 0.06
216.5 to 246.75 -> 0.03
